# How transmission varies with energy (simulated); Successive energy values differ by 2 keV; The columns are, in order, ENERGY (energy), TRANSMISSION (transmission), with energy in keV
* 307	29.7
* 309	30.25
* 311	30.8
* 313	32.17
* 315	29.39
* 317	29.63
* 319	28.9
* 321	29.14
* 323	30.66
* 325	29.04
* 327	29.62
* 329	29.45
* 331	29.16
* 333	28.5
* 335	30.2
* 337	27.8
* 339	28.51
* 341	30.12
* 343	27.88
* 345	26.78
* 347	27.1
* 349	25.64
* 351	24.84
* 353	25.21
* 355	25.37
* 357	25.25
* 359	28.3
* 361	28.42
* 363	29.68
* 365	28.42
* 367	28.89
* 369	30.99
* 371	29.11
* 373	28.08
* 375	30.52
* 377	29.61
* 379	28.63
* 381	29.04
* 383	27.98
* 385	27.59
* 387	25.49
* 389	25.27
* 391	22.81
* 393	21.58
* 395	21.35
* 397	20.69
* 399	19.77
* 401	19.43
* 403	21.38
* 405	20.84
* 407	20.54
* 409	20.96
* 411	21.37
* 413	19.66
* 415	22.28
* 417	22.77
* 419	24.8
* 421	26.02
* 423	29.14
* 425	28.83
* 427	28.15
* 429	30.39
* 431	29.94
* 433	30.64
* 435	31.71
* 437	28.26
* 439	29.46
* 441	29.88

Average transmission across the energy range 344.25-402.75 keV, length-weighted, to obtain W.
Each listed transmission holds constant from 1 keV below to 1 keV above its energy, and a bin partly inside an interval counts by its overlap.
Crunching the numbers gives 26.2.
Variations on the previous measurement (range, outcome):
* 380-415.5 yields 22.7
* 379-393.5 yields 26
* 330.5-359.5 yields 27.3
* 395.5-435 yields 24.2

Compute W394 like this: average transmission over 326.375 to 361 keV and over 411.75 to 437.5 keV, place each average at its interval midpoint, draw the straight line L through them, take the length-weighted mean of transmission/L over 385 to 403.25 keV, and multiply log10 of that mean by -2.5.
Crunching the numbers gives 0.218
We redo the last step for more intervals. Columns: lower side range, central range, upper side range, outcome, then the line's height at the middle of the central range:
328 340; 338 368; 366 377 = 0.072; 29.2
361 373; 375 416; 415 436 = 0.215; 28.6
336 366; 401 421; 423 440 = 0.315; 29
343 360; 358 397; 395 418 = -0.152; 23.7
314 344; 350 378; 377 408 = -0.078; 26.2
